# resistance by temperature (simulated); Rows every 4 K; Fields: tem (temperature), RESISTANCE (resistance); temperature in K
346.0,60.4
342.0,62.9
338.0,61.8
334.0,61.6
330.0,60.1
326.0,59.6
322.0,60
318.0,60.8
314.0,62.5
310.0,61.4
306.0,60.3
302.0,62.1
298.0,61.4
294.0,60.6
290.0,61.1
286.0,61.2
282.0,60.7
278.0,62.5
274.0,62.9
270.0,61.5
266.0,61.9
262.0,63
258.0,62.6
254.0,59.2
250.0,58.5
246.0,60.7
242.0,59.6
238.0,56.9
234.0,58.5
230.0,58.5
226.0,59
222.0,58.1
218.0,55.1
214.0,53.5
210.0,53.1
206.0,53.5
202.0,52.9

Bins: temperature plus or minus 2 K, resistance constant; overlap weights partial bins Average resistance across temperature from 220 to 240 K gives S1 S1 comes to 58.2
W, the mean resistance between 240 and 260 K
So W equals 60.1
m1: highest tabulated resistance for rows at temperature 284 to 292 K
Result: 61.2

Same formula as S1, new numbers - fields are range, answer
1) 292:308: 61.1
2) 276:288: 61.5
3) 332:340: 61.7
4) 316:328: 60.1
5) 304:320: 61.2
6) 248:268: 61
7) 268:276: 62.2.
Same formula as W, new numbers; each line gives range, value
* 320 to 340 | 60.6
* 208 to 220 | 53.9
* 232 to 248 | 58.9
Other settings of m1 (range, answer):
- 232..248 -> 60.7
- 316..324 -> 60.8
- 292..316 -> 62.5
